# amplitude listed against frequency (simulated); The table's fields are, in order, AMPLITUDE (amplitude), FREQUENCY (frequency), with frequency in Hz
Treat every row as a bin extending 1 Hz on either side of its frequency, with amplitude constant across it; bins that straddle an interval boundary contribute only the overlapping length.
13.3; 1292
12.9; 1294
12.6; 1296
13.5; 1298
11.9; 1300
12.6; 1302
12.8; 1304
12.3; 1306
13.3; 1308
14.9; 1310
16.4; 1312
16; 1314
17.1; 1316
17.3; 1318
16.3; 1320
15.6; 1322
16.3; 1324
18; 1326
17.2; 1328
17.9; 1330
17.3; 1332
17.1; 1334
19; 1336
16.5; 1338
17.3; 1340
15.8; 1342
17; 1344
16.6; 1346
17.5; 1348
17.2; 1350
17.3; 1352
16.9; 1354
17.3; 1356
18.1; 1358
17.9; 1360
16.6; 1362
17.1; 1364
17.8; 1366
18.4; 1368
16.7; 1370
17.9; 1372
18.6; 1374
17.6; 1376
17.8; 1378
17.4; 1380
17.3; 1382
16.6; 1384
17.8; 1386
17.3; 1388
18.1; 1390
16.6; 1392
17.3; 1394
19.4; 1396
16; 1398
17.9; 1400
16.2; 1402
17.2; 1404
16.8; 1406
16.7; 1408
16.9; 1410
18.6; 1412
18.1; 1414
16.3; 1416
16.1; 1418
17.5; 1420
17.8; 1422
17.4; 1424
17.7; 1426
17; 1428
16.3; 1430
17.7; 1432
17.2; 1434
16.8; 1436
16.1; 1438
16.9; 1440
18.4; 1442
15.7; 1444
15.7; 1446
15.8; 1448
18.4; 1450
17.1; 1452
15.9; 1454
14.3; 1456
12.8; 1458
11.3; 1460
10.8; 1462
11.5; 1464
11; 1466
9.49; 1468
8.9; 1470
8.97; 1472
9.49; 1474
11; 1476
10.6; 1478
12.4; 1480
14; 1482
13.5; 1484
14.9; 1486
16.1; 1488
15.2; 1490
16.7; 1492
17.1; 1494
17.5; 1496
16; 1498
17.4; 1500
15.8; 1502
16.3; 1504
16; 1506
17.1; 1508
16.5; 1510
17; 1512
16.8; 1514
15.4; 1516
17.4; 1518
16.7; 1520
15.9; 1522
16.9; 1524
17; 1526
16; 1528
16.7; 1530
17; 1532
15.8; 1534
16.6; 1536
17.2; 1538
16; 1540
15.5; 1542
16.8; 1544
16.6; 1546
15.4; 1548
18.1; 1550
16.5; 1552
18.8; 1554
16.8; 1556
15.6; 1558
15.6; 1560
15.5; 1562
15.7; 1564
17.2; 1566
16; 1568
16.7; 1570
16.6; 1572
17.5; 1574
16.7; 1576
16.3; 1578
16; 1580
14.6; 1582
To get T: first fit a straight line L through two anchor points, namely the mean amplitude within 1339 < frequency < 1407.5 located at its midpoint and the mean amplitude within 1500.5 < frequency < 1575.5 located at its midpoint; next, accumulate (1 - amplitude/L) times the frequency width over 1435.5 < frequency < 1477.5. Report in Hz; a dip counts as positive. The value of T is 8.4 Hz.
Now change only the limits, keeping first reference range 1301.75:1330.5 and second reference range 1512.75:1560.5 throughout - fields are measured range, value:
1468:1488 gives 5.7 Hz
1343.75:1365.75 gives -2.0 Hz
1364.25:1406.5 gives -4.1 Hz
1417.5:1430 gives -0.9 Hz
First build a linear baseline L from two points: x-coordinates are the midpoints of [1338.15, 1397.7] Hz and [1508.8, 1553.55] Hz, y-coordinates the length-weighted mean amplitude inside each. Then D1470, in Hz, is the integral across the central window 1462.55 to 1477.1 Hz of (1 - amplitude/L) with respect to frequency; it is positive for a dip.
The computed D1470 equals 5.86 Hz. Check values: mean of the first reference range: 17.4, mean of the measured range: 10.1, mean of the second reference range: 16.6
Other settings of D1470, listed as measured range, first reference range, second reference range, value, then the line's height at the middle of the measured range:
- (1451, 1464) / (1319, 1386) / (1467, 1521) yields 1.51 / 15.3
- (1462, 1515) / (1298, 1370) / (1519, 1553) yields 7.78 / 16.5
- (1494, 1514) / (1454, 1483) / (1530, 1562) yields -4.30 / 13.7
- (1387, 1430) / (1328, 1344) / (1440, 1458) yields -1.70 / 16.6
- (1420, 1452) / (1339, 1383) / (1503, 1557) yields 0.05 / 17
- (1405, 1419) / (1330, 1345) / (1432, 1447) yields -0.17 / 16.9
